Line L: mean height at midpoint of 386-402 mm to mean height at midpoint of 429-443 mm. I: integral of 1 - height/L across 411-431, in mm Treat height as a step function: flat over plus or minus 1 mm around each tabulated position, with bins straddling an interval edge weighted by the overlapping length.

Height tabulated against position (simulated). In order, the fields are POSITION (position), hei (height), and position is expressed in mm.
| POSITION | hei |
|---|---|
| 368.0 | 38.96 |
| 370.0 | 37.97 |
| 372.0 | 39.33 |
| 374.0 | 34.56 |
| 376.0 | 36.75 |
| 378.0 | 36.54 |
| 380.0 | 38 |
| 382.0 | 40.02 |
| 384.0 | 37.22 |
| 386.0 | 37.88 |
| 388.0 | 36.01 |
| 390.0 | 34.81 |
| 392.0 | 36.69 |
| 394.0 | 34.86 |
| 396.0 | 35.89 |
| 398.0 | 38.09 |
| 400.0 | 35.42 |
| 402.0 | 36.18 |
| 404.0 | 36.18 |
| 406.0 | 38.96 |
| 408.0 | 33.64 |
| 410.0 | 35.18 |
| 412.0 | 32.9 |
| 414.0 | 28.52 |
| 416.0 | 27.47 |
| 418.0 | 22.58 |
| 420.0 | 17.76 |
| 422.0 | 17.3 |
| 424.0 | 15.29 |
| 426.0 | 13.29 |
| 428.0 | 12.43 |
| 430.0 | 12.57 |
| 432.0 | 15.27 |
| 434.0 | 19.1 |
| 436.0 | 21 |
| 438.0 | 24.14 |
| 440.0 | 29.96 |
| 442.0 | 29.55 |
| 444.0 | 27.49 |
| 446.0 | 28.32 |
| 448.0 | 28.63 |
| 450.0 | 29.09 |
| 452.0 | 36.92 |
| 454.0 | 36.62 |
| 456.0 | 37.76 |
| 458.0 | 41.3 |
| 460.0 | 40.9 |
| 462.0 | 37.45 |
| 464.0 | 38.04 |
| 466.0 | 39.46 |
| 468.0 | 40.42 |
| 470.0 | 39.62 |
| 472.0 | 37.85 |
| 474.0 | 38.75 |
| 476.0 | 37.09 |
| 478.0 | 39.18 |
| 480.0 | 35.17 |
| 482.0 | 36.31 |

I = 5.4 mm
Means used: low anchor 36.1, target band 20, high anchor 21.7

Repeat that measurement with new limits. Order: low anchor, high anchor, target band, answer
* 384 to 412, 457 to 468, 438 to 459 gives 3.60 mm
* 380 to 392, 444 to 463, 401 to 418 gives 1.60 mm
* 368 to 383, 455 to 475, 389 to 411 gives 1.21 mm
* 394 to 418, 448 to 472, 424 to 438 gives 7.64 mm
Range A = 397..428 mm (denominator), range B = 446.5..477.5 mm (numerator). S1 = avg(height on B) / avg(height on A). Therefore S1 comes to 1.3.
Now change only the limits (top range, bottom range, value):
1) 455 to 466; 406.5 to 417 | 1.23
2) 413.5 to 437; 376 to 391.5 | 0.49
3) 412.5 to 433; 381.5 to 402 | 0.51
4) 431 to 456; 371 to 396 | 0.75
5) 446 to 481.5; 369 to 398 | 1.00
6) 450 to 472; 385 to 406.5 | 1.05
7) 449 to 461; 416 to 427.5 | 2.07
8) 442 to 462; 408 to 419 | 1.15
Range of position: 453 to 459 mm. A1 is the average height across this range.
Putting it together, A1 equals 38.6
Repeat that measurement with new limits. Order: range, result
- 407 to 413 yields 33.9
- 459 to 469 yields 39.3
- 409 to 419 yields 29.3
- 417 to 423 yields 19.2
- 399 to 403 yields 35.8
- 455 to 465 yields 39.1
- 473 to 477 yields 37.9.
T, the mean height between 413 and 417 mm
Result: 28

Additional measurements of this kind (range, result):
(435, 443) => 26.2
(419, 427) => 15.9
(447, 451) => 28.9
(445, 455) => 31.9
